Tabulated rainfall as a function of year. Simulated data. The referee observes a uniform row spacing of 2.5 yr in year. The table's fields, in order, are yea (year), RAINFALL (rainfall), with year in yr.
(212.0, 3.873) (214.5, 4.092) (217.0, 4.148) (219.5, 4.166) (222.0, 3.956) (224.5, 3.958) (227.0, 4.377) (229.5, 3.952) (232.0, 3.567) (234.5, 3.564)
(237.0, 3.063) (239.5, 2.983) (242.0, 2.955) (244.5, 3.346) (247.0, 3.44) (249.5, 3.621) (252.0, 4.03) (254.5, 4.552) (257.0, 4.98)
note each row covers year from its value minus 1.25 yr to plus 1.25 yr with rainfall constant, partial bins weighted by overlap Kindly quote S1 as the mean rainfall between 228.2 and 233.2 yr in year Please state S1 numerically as 3.77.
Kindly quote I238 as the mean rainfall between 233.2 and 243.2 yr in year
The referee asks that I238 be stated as 3.14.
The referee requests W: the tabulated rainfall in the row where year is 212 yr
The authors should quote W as 3.873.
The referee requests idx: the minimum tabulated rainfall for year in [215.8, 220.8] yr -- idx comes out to 4.148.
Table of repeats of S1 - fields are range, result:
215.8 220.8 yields 4.16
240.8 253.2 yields 3.48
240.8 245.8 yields 3.16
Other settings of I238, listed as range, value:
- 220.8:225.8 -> 3.96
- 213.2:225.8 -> 4.06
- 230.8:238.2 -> 3.4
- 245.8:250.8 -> 3.54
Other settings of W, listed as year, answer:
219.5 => 4.166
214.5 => 4.092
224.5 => 3.958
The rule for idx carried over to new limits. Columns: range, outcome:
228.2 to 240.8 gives 2.983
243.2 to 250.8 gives 3.346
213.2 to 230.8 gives 3.952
